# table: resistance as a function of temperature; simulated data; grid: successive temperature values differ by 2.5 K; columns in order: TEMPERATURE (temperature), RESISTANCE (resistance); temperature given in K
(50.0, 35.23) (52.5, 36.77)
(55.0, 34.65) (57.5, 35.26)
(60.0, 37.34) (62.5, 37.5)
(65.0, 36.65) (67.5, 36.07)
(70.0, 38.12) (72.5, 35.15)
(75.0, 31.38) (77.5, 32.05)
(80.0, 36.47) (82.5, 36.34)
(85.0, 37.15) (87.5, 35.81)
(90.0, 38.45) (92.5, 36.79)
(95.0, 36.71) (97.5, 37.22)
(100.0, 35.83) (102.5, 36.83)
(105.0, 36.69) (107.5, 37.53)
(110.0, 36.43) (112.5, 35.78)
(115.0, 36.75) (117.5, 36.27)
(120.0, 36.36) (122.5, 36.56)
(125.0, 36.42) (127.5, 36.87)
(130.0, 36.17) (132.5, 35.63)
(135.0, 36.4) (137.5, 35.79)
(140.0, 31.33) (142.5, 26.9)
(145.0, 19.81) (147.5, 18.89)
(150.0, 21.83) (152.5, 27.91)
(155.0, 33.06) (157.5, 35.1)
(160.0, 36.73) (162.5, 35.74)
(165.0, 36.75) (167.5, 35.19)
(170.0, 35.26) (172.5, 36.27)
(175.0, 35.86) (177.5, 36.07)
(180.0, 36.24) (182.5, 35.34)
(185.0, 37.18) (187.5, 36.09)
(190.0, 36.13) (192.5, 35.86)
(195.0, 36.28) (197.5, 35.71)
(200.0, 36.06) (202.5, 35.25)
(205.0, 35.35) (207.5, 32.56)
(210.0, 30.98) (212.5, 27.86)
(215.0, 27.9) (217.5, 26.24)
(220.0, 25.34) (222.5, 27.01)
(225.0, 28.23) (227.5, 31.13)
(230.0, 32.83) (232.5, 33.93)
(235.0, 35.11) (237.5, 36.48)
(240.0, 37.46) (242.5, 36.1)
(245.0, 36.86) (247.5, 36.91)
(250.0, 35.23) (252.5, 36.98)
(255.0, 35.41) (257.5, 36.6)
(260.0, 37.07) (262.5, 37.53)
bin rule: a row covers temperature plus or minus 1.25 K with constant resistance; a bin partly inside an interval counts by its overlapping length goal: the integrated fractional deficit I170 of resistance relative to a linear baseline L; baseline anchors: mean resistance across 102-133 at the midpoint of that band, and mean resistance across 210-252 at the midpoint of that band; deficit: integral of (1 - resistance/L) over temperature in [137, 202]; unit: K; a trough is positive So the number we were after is 2.36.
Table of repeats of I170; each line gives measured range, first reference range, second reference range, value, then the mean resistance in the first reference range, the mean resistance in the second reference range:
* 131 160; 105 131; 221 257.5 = 5.08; 36.5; 34.3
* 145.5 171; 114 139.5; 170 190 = 3.43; 36.2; 36.1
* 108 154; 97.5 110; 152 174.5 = 4.53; 36.7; 34.9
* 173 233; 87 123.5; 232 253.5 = 5.50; 36.7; 36.2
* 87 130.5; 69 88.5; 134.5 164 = -4.91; 35.3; 29.9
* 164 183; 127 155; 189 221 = -2.91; 29.7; 32.5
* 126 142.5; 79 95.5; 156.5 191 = 0.74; 36.8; 36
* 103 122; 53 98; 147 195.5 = -0.68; 36.1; 34.1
